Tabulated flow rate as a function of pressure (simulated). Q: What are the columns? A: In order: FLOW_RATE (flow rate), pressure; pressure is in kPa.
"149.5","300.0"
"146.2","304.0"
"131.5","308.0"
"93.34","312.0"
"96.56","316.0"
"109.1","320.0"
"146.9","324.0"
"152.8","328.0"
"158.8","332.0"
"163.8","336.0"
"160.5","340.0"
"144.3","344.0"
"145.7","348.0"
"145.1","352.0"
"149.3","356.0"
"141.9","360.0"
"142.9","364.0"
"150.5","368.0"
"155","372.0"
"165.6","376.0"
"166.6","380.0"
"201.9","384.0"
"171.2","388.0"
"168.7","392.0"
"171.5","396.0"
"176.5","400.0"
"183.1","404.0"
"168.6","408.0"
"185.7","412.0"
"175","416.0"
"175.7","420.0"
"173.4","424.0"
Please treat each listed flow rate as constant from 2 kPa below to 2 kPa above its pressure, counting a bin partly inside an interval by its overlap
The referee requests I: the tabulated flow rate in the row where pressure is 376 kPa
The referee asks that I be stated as 165.6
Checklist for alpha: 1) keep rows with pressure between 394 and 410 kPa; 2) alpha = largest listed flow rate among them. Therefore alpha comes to 183.1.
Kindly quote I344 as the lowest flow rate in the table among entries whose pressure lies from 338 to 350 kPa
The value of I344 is 144.3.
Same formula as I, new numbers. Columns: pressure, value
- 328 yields 152.8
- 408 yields 168.6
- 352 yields 145.1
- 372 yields 155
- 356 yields 149.3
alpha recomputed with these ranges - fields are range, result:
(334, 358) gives 163.8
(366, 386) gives 201.9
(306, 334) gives 158.8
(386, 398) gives 171.5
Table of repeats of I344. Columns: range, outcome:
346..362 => 141.9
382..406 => 168.7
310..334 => 93.34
